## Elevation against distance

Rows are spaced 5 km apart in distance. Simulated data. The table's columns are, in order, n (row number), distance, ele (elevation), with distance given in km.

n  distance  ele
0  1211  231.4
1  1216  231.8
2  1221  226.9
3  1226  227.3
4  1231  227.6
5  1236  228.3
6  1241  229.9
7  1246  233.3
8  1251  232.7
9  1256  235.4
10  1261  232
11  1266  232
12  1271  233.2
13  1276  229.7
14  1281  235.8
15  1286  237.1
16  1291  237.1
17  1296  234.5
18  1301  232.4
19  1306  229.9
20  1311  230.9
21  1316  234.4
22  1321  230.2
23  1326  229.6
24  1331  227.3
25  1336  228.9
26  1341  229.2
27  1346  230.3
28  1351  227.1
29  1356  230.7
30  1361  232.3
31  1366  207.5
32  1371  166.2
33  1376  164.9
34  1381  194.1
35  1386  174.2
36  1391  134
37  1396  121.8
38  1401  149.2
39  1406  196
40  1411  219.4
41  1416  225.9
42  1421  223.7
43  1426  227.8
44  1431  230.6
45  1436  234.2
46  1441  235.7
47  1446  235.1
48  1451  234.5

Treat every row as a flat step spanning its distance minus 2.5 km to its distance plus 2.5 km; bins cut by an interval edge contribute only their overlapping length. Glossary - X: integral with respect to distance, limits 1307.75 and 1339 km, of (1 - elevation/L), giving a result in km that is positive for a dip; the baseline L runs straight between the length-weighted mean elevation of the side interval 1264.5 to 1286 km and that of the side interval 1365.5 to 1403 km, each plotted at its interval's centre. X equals -4.4 km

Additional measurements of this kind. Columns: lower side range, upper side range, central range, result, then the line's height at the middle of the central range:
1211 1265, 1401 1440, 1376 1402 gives 7.6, 220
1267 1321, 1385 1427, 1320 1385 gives -1.8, 208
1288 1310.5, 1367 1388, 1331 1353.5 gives -2.9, 202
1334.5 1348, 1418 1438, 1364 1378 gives 3.1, 229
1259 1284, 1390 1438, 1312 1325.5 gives -0.7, 221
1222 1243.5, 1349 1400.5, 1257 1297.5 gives -3.8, 214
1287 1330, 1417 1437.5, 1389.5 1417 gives 6.7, 229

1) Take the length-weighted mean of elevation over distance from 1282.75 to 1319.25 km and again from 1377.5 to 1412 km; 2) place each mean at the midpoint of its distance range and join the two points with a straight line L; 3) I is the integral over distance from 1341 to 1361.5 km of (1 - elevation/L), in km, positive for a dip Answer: -3.3 km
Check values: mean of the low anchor 234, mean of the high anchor 168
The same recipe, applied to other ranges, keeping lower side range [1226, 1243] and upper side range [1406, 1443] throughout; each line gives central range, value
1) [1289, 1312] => -0.6 km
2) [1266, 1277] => -0.2 km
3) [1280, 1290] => -0.4 km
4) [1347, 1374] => 1.7 km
